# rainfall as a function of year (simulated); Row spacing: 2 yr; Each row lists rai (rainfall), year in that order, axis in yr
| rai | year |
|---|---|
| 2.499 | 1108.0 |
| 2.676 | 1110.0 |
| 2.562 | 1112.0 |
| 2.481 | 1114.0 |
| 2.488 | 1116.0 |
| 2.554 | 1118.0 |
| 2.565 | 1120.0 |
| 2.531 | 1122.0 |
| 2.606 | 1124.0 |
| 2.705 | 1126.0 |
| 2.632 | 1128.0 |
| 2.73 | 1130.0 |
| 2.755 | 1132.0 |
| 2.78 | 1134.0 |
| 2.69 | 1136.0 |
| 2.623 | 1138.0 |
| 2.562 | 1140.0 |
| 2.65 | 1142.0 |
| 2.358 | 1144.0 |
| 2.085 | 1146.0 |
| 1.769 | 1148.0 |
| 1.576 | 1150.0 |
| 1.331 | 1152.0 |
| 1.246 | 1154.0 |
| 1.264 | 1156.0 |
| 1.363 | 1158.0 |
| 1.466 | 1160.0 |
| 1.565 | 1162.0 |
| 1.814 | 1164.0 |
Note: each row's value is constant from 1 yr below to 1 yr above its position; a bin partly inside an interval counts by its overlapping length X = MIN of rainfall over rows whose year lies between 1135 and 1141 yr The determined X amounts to 2.562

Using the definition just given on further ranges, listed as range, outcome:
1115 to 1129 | 2.488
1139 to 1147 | 2.085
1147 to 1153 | 1.331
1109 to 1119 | 2.481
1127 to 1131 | 2.632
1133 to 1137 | 2.69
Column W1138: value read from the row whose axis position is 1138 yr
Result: 2.623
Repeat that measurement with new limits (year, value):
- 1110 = 2.676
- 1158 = 1.363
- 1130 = 2.73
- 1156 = 1.264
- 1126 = 2.705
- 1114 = 2.481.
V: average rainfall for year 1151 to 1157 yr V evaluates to 1.28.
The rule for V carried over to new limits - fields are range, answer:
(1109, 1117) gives 2.55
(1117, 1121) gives 2.56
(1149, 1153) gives 1.45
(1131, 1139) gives 2.71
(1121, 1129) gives 2.62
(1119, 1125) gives 2.57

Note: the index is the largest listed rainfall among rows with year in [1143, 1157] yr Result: 2.358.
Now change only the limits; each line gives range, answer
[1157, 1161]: 1.466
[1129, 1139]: 2.78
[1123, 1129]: 2.705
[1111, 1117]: 2.562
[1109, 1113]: 2.676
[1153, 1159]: 1.363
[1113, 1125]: 2.606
